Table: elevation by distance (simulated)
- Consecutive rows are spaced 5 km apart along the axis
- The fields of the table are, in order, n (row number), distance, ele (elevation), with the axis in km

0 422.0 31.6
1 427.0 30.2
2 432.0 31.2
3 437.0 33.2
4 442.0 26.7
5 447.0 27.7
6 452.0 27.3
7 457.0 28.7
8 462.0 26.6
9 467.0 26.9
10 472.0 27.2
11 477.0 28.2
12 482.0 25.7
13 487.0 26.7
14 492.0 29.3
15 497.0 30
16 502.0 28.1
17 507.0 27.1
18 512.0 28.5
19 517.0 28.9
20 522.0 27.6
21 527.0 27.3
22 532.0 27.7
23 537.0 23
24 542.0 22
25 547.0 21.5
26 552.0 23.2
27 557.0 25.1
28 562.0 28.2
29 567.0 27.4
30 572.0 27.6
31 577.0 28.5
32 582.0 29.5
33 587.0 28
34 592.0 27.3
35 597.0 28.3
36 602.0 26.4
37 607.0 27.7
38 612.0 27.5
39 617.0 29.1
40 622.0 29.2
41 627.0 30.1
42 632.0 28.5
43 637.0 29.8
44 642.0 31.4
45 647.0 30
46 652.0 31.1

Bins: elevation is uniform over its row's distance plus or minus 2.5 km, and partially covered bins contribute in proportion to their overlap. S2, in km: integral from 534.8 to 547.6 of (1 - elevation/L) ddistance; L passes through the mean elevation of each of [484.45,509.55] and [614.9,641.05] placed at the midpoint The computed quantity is 2.9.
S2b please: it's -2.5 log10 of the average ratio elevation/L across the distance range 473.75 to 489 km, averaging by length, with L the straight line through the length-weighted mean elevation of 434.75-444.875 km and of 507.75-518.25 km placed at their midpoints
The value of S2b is 0.082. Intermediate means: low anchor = 29.8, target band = 26.9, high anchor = 28.4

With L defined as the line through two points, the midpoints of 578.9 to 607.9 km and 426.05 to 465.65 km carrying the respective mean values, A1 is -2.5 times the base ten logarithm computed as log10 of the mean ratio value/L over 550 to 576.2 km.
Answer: 0.06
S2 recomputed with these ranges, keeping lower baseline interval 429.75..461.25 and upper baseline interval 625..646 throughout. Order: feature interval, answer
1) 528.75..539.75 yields 1.5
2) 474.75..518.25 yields 1.8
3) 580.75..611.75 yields 2.1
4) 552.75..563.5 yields 1.3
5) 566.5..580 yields 0.8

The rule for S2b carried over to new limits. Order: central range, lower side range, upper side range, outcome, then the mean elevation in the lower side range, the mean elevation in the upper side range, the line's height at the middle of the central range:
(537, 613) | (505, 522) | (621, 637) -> 0.09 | 28.1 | 29.4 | 28.8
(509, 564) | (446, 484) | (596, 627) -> 0.08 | 27.3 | 28.2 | 27.7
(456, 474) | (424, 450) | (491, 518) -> 0.08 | 29.8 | 28.6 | 29.3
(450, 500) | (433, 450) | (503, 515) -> 0.04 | 29.3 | 27.9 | 28.6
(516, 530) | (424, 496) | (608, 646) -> 0.03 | 28.3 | 29.3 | 28.7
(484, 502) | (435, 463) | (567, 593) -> -0.01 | 28.4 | 28.2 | 28.3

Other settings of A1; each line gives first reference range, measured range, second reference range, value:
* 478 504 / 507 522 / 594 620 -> -0.01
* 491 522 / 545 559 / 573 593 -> 0.22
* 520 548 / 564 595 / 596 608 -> -0.06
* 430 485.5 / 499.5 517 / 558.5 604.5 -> 0.00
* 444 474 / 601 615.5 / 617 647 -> 0.08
